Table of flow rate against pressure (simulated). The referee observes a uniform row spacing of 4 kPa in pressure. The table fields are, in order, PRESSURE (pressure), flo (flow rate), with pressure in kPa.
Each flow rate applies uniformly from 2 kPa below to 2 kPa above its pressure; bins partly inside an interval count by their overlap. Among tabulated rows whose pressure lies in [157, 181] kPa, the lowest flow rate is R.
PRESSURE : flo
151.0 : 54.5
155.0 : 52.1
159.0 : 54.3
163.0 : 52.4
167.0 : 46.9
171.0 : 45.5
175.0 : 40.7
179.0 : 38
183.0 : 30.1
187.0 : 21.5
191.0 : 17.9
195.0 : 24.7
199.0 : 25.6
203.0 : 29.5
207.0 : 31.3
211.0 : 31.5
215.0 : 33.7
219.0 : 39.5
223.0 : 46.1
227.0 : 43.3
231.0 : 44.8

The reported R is 38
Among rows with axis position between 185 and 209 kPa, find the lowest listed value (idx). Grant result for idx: 17.9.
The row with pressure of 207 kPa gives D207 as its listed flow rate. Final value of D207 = 31.3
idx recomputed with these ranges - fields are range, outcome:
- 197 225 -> 25.6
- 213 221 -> 33.7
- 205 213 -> 31.3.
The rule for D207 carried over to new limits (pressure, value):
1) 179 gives 38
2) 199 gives 25.6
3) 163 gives 52.4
